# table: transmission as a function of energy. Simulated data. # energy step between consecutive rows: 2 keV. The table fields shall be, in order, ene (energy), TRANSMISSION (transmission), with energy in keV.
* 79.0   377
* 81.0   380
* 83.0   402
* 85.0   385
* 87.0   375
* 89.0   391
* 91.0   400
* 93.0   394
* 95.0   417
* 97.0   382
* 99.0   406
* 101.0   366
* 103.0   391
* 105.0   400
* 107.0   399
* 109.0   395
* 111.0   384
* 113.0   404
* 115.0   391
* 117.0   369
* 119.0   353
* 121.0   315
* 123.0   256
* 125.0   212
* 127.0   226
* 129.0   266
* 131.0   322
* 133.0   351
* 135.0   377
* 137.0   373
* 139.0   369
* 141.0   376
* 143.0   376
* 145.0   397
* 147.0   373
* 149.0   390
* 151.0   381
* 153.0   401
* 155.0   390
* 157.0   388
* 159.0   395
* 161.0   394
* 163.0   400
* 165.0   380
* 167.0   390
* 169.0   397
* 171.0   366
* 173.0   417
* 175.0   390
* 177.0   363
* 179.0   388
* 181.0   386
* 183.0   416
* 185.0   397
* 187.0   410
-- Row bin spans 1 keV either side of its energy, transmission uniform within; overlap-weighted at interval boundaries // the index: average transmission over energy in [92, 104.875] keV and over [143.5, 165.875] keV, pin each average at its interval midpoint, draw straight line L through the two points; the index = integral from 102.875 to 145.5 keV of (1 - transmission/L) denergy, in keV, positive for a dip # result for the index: 4.7 keV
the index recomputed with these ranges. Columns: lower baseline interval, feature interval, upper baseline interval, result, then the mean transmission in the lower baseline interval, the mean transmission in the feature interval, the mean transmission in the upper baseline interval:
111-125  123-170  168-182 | 0.7 keV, 341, 360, 387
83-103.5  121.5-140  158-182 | 4.0 keV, 391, 306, 389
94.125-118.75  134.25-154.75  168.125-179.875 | 0.4 keV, 391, 382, 387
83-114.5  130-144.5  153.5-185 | 1.0 keV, 393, 365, 391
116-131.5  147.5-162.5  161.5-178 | -1.5 keV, 289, 391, 388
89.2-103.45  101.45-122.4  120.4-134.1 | -2.6 keV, 394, 377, 278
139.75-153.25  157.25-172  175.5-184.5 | -0.1 keV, 384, 389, 389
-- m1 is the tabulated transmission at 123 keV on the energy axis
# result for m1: 256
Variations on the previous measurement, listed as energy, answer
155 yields 390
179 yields 388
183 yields 416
